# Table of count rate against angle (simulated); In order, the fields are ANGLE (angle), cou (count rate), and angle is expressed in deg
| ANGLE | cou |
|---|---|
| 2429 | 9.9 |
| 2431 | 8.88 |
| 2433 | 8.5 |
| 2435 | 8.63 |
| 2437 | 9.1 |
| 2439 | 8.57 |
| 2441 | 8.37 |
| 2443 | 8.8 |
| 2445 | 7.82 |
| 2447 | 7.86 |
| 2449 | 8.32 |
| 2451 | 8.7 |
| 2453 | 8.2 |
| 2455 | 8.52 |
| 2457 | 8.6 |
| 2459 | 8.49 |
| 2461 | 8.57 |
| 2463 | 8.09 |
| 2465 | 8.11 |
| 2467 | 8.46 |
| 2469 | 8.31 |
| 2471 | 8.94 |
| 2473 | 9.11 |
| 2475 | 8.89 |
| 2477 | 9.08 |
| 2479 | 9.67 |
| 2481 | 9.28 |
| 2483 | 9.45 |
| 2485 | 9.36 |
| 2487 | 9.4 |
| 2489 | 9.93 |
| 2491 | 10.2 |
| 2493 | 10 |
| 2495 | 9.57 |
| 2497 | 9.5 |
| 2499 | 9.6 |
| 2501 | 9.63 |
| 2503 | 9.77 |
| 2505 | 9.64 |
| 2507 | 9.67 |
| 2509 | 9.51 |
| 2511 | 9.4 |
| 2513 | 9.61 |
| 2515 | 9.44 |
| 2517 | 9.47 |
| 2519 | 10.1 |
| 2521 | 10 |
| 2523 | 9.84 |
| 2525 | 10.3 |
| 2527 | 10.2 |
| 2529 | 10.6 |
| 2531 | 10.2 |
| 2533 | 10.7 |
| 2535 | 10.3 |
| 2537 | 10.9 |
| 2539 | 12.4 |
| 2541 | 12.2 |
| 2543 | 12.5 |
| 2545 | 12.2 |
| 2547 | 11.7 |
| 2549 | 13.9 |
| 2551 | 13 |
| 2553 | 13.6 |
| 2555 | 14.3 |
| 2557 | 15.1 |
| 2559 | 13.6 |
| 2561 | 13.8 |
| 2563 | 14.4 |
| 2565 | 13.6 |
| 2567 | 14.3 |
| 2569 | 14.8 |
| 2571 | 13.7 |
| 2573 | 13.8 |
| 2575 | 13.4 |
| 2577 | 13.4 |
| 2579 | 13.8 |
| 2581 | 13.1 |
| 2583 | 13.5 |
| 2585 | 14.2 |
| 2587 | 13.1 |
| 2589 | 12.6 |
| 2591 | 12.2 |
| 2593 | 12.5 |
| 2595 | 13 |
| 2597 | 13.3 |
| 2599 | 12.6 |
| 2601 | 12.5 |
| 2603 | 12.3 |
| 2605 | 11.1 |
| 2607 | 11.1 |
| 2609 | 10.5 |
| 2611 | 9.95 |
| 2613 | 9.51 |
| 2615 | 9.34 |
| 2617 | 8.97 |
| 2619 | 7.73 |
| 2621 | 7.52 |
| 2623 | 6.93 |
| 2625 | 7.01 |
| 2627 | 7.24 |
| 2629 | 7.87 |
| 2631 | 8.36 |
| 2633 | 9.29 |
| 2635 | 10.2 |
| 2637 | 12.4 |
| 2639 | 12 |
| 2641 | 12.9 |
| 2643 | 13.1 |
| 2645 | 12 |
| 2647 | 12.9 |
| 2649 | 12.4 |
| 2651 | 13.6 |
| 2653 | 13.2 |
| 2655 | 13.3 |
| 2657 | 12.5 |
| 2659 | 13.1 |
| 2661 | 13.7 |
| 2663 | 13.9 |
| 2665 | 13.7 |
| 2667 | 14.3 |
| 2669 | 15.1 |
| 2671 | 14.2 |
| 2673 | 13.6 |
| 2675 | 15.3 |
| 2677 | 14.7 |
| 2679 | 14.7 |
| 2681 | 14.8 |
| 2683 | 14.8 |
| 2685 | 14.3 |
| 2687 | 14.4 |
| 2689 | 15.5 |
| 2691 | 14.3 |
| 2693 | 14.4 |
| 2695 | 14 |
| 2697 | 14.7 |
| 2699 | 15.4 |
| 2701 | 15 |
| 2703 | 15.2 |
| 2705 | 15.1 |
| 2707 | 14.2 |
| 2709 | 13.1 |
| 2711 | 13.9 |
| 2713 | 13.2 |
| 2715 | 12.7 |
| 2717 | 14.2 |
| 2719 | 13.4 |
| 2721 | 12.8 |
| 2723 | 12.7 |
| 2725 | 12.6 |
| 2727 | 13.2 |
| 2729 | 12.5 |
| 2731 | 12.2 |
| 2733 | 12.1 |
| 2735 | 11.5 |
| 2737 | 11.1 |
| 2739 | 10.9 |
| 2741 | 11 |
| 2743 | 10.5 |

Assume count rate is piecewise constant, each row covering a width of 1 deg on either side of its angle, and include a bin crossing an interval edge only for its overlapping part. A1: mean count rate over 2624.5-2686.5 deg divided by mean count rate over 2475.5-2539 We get 1.28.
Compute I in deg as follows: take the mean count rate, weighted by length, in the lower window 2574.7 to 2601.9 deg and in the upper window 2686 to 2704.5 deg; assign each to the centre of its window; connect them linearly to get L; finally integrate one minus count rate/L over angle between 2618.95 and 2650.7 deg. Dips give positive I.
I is 8.5 deg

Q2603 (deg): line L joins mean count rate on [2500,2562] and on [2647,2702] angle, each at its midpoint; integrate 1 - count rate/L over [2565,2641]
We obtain 7.4 deg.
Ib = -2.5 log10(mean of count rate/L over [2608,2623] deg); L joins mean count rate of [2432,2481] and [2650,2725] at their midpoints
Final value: 0.35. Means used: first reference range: 8.59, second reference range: 14.1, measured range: 8.93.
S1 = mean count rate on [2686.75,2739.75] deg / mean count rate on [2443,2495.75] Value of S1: 1.52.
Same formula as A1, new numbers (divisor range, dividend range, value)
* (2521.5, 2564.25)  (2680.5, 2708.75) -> 1.21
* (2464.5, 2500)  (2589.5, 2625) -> 1.14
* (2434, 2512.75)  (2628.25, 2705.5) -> 1.49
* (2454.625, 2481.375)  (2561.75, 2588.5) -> 1.58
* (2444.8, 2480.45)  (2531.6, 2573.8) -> 1.52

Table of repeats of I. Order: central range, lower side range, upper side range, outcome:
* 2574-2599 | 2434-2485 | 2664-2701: -2.4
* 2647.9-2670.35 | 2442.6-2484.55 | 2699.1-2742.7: -3.0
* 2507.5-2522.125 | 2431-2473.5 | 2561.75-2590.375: 1.9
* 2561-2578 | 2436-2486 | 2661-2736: -4.4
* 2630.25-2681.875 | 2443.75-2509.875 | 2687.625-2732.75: -1.4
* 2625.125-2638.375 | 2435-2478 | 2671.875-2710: 4.0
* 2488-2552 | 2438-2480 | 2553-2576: 6.7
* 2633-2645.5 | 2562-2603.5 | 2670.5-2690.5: 2.0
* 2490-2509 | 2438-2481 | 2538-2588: 1.3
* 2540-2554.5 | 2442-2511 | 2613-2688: -3.6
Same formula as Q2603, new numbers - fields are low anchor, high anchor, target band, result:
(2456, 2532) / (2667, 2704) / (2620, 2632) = 5.1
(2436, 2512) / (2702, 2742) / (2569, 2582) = -3.7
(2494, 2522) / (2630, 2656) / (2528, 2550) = -3.1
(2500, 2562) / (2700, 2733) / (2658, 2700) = -4.6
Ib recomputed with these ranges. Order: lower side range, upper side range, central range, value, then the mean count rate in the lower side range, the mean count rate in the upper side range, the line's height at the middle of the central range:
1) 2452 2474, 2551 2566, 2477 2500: 0.04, 8.49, 14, 9.96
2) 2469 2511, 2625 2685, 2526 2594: -0.19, 9.48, 12.7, 10.8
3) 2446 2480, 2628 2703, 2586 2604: -0.09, 8.58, 13.4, 11.7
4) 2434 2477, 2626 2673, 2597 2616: 0.03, 8.51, 12.3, 11.4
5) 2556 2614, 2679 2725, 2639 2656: 0.06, 12.9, 14.2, 13.6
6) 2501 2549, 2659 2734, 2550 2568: -0.24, 10.5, 14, 11.2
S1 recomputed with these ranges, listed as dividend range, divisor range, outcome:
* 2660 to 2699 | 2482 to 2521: 1.50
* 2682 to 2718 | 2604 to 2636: 1.61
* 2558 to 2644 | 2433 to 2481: 1.36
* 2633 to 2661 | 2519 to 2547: 1.14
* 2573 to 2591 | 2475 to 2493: 1.40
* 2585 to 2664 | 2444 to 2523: 1.23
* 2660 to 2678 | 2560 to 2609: 1.09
